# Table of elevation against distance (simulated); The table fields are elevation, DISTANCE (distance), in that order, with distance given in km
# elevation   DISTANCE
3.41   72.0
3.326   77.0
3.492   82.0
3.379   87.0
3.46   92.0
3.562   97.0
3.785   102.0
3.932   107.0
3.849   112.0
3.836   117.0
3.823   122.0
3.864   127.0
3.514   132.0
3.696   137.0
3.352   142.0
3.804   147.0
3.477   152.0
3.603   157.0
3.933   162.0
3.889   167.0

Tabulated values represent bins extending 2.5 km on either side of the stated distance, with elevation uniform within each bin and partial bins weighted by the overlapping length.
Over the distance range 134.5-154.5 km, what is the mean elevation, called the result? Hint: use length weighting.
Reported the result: 3.58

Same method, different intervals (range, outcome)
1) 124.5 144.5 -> 3.61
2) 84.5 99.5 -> 3.47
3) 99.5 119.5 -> 3.85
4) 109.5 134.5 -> 3.78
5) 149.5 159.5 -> 3.54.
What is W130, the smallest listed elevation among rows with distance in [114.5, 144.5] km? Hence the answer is 3.352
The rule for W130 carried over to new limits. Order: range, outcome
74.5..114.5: 3.326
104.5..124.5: 3.823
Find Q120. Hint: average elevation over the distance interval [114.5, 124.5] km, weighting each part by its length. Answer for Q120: 3.83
